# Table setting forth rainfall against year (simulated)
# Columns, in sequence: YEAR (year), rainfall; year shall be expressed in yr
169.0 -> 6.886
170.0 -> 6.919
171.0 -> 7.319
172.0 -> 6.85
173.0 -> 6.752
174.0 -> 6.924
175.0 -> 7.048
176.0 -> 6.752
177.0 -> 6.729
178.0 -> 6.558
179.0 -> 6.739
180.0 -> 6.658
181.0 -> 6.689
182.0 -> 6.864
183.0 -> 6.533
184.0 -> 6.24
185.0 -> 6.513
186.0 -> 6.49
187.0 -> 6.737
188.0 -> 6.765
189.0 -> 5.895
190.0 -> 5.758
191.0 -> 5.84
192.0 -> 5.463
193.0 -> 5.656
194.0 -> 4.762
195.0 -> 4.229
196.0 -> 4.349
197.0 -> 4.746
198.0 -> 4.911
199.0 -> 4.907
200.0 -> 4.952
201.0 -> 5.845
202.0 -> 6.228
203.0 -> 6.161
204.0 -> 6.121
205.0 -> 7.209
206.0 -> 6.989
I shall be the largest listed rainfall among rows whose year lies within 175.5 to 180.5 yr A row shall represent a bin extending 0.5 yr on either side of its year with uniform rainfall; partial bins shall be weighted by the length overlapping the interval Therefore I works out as 6.752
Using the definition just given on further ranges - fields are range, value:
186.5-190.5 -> 6.765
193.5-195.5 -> 4.762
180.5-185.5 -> 6.864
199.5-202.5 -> 6.228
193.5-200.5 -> 4.952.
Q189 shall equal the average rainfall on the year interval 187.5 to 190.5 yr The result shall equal 6.14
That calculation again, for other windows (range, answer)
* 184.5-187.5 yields 6.58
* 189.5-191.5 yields 5.8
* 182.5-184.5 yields 6.39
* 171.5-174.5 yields 6.84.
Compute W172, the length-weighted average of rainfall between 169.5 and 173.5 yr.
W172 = 6.96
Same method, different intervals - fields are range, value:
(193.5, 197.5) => 4.52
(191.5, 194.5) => 5.29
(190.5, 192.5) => 5.65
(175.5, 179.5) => 6.69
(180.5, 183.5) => 6.7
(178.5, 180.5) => 6.7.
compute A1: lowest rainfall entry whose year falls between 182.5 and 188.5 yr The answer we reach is 6.24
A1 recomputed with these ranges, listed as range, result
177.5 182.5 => 6.558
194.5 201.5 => 4.229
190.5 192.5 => 5.463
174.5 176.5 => 6.752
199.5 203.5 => 4.952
